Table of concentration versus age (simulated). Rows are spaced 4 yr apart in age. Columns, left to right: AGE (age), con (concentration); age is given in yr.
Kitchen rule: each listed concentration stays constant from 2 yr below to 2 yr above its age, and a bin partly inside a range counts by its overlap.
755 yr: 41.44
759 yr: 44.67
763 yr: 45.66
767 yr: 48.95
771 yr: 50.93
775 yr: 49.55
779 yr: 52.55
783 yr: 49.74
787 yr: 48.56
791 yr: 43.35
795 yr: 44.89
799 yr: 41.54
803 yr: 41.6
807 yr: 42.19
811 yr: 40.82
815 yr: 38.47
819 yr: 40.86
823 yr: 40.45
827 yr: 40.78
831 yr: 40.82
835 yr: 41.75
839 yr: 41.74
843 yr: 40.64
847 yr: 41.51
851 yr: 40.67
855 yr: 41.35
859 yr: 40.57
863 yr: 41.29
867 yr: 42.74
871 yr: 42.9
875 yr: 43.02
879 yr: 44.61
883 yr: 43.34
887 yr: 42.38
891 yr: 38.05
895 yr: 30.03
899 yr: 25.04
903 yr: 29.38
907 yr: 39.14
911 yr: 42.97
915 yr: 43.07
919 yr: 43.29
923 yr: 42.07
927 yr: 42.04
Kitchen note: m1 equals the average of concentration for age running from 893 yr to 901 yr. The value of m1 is 27.5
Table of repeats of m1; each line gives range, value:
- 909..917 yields 43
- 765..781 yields 50.5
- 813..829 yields 40.1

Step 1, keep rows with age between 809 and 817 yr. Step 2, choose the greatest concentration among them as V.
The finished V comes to 40.82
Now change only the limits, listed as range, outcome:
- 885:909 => 42.38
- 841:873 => 42.9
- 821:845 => 41.75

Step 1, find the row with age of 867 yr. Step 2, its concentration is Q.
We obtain 42.74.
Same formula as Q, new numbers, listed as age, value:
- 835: 41.75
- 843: 40.64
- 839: 41.74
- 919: 43.29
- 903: 29.38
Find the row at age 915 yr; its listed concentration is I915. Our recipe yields 43.07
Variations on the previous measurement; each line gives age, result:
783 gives 49.74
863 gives 41.29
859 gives 40.57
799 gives 41.54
